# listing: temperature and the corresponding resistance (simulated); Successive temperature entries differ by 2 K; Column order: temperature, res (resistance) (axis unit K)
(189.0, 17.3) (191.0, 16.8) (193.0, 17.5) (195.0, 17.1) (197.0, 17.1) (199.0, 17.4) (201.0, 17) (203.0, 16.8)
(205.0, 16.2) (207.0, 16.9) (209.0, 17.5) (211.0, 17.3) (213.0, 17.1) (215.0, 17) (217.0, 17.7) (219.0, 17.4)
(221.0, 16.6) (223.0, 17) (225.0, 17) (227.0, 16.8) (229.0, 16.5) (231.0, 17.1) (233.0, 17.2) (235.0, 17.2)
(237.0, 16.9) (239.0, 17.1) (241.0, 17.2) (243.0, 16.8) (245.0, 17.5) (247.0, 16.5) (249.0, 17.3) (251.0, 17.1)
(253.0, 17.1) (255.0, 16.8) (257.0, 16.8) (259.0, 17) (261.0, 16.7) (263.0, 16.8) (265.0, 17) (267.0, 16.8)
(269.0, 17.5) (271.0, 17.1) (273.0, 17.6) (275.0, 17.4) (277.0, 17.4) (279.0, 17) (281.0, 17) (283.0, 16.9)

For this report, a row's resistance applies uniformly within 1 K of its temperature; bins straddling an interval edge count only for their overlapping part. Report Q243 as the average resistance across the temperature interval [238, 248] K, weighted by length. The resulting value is 17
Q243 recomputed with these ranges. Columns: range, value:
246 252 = 17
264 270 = 17.1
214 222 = 17.2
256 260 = 16.9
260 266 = 16.8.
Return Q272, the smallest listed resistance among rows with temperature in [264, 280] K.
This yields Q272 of 16.8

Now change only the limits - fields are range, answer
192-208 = 16.2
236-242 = 16.9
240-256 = 16.5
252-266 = 16.7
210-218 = 17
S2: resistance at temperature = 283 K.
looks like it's 16.9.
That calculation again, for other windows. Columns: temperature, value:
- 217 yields 17.7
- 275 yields 17.4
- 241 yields 17.2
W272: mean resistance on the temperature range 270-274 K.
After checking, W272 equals 17.4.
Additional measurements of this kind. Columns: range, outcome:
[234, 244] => 17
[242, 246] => 17.1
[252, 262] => 16.9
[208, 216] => 17.2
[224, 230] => 16.8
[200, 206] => 16.7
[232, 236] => 17.2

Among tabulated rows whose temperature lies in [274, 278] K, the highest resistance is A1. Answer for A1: 17.4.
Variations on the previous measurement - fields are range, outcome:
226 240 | 17.2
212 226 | 17.7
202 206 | 16.8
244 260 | 17.5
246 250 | 17.3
